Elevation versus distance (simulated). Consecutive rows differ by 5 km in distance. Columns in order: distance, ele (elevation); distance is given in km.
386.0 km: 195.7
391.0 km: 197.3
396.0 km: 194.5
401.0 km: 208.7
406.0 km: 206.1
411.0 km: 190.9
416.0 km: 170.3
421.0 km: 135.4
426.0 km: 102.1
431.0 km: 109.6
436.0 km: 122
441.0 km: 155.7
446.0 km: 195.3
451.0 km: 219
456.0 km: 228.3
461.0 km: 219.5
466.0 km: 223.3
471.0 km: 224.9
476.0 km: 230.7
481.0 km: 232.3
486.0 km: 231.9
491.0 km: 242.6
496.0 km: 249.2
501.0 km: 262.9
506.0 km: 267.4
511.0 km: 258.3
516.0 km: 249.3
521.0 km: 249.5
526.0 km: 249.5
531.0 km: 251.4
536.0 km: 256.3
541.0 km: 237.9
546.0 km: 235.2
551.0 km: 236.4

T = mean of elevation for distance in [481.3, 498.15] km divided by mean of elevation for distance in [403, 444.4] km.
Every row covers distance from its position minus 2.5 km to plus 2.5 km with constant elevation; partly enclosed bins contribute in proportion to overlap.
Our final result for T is 1.6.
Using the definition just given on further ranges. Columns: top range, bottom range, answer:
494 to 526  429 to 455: 1.55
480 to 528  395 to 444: 1.57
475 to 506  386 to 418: 1.25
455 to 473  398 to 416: 1.13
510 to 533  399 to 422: 1.36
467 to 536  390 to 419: 1.27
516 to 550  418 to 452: 1.69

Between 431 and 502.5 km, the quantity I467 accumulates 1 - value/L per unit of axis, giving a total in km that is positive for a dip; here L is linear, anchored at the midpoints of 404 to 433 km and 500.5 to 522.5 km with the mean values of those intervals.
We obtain -1.5 km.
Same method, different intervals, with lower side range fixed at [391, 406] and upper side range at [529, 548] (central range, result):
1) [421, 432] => 5.1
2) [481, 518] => -2.7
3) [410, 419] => 1.3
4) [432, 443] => 4.1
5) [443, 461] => 0.4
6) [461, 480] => -0.2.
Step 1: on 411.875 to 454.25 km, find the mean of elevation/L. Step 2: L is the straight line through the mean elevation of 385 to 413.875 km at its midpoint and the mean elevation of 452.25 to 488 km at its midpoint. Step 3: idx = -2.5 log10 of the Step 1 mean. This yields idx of 0.35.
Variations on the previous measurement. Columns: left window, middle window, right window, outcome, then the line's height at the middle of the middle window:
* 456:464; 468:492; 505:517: 0.02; 237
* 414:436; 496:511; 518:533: -0.17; 223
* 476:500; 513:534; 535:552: -0.04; 240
